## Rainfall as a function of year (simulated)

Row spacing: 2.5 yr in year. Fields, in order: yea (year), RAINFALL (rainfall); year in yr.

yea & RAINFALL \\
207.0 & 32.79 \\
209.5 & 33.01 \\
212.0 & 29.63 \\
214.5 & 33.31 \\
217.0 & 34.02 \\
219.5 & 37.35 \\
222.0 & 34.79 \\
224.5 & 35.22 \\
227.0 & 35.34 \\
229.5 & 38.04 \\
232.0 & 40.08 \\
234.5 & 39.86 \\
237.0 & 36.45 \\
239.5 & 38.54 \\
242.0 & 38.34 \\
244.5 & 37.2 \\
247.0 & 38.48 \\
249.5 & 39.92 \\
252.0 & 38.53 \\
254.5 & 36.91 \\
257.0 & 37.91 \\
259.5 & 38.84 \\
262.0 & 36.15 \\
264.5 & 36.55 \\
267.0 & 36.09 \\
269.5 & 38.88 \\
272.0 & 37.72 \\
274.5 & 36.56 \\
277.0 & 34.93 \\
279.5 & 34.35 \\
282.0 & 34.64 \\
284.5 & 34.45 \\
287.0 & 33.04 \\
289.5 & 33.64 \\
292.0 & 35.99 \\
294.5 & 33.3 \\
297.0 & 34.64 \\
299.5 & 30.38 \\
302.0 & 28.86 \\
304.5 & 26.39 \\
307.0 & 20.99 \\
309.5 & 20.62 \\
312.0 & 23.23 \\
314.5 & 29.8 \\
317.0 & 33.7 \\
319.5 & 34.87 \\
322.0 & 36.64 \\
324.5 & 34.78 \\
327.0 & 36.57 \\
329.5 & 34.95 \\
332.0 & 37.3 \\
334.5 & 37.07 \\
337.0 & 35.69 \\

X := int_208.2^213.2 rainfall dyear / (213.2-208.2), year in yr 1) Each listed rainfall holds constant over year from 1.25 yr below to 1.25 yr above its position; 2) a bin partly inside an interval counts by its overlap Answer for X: 31.4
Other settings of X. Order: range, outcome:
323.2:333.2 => 35.9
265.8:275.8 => 37.3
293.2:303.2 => 31.8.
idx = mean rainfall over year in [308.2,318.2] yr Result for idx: 26.8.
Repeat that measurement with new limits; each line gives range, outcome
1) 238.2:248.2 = 38.1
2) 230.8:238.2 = 38.8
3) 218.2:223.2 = 36.1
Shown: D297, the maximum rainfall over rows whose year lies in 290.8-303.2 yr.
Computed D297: 35.99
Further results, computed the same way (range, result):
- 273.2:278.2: 36.56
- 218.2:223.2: 37.35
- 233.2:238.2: 39.86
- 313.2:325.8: 36.64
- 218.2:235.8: 40.08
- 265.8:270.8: 38.88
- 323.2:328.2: 36.57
